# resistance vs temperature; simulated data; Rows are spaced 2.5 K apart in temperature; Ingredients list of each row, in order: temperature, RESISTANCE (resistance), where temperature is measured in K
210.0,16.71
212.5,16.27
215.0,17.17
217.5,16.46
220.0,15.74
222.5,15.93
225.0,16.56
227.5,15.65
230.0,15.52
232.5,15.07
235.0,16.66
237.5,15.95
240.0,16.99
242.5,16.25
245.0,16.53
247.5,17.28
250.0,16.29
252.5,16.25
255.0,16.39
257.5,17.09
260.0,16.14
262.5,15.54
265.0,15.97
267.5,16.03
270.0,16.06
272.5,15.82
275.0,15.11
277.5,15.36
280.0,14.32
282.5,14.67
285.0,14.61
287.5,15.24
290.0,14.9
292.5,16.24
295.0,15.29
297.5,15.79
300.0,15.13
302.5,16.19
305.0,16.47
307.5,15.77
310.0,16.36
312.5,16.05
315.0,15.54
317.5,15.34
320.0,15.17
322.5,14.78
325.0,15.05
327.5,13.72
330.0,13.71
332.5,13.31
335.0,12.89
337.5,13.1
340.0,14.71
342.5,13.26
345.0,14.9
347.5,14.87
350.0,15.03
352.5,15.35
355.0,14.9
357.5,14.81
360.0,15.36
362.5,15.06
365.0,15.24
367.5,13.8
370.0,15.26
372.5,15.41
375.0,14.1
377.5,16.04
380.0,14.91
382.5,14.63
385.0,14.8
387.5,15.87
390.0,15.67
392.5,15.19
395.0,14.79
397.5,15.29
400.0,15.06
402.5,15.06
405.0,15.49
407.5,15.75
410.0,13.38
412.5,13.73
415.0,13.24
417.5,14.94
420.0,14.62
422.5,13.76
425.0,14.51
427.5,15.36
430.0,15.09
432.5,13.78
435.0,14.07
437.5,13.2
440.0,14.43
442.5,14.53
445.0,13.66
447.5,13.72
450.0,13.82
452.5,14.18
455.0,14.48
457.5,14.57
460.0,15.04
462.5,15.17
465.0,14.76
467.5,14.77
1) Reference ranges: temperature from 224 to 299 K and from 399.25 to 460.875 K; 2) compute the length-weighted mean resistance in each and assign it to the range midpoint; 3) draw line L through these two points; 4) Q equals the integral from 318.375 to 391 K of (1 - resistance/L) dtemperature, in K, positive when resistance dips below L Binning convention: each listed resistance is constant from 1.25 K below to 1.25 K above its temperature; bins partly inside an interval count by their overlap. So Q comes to 1.7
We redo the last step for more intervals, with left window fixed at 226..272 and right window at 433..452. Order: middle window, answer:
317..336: 1.3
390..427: -0.9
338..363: 0.4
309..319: -0.2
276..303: 0.9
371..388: -0.5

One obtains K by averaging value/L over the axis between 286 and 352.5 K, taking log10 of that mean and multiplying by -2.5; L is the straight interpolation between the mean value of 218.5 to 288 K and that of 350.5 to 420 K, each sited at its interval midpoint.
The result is 0.03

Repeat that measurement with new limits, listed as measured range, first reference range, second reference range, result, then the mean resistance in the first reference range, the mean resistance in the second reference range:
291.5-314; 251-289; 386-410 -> -0.03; 15.6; 15.2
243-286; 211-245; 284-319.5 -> 0.00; 16.2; 15.6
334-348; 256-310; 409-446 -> 0.08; 15.6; 14.2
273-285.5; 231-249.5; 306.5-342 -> 0.05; 16.4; 14.6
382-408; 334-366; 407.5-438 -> -0.06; 14.6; 14.2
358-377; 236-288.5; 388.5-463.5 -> 0.01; 15.9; 14.5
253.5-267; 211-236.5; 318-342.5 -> -0.06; 16.1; 14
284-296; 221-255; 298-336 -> 0.01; 16.2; 15.1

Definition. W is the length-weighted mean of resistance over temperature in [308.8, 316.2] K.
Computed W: 16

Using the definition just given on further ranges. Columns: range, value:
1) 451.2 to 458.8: 14.4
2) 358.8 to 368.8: 14.9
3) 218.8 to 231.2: 15.9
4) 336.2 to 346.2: 14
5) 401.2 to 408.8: 15.4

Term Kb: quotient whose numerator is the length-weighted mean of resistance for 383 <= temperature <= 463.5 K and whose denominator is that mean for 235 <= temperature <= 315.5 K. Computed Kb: 0.9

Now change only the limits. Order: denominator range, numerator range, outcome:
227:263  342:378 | 0.92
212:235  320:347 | 0.87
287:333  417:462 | 0.94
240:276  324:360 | 0.88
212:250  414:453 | 0.87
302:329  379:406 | 0.98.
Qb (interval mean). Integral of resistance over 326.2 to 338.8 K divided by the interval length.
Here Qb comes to 13.4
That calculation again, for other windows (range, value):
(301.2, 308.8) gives 16.1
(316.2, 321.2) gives 15.3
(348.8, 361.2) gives 15.1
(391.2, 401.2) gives 15.1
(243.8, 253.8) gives 16.6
